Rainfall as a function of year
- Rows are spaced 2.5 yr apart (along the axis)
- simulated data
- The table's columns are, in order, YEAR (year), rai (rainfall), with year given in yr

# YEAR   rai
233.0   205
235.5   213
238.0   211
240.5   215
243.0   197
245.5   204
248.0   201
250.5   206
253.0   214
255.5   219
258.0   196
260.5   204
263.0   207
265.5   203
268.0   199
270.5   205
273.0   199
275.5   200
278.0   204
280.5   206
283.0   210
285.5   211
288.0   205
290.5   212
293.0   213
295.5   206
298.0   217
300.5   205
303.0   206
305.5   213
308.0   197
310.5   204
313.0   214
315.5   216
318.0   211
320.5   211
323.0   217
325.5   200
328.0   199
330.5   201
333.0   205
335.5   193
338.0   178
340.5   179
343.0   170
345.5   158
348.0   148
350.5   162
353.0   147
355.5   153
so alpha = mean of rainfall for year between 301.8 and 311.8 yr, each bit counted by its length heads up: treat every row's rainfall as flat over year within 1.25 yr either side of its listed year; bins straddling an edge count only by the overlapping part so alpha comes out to 205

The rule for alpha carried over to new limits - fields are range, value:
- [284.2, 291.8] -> 209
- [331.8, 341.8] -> 189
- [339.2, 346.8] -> 169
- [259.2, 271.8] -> 204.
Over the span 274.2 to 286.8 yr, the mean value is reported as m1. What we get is 206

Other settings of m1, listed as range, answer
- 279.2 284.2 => 208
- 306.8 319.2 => 208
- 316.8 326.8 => 210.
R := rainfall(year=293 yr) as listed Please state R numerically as 213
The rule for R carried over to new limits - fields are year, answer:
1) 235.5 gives 213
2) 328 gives 199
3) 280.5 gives 206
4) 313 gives 214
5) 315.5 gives 216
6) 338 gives 178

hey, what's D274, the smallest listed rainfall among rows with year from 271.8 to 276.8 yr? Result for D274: 199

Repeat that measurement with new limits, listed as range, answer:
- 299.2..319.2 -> 197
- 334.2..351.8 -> 148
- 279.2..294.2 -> 205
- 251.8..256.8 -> 214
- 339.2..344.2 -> 170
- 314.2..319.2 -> 211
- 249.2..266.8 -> 196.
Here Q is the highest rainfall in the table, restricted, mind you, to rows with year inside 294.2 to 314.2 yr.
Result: 217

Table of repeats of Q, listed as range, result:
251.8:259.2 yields 219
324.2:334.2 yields 205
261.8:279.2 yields 207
